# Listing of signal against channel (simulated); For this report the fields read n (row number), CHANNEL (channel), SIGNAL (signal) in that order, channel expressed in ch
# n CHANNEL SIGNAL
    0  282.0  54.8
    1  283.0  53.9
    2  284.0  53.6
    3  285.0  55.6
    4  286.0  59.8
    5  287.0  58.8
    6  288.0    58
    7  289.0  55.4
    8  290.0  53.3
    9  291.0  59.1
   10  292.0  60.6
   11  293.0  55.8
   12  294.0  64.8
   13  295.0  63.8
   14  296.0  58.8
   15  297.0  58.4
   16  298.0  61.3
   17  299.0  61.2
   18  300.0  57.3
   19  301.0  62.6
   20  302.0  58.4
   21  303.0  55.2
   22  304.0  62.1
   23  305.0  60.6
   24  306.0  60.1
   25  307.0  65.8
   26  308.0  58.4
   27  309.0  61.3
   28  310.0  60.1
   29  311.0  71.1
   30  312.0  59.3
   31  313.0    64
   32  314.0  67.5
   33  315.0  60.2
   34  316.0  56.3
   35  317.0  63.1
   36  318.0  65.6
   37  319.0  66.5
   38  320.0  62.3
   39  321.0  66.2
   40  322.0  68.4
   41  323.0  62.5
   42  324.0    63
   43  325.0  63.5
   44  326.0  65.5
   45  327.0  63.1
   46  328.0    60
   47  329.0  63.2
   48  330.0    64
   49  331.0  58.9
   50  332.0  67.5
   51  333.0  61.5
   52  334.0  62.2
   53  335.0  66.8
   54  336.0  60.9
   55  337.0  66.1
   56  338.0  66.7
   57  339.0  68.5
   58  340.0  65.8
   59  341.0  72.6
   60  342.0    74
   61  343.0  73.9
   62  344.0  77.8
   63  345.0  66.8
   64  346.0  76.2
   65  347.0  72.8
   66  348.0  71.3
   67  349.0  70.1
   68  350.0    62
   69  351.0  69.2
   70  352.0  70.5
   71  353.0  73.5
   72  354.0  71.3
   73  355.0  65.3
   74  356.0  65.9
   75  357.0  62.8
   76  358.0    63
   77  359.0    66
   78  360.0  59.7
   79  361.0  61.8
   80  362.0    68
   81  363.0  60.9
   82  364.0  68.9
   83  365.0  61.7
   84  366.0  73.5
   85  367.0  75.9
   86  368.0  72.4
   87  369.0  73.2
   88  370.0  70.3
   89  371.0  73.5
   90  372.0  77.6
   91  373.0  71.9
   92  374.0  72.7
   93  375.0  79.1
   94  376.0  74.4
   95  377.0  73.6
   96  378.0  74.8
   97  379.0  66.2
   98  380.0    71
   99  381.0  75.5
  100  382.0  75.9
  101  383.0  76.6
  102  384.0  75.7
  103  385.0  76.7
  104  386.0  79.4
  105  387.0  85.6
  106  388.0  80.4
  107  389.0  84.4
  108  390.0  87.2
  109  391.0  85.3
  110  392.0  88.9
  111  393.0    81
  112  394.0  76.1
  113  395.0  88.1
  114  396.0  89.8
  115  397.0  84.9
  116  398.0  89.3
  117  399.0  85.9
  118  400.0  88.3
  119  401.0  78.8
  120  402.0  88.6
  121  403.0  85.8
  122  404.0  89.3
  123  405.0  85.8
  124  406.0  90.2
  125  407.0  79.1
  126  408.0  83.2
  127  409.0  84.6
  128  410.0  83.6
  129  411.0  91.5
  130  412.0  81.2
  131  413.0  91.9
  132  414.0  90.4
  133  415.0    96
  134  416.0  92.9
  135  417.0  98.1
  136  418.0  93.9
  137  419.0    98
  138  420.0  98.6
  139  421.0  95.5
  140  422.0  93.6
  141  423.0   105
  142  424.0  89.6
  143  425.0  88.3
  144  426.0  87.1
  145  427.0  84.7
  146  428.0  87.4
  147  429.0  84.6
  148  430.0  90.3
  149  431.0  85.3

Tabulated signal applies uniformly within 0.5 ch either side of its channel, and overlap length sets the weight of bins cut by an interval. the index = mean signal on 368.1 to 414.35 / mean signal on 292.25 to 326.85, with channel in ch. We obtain 1.3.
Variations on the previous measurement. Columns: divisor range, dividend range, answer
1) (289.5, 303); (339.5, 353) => 1.20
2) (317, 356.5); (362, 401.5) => 1.16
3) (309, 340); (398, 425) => 1.41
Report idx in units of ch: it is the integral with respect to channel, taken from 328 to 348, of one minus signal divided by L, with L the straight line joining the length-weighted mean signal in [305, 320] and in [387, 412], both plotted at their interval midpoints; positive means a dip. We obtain 0.5 ch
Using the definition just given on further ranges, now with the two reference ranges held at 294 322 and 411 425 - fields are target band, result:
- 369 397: 1.9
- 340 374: 2.9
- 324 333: 0.6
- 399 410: 0.6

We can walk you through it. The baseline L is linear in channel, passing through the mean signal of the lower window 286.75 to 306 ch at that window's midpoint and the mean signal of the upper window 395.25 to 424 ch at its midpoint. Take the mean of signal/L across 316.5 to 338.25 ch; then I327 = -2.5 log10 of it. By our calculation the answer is 0.06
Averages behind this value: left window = 59.3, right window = 89.8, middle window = 63.9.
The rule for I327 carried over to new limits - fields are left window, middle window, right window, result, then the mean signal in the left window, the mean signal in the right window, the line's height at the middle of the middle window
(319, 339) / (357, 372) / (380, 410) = 0.10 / 64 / 83.3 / 74.4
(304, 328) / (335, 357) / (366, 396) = 0.01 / 63.1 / 77.5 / 69.8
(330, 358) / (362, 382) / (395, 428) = 0.07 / 68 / 89.4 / 76.9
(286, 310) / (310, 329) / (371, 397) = 0.01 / 59.6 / 78.7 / 64.4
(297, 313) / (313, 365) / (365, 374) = 0.02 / 61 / 72.8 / 67.2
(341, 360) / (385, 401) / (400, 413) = -0.04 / 69.4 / 85.5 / 81.6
